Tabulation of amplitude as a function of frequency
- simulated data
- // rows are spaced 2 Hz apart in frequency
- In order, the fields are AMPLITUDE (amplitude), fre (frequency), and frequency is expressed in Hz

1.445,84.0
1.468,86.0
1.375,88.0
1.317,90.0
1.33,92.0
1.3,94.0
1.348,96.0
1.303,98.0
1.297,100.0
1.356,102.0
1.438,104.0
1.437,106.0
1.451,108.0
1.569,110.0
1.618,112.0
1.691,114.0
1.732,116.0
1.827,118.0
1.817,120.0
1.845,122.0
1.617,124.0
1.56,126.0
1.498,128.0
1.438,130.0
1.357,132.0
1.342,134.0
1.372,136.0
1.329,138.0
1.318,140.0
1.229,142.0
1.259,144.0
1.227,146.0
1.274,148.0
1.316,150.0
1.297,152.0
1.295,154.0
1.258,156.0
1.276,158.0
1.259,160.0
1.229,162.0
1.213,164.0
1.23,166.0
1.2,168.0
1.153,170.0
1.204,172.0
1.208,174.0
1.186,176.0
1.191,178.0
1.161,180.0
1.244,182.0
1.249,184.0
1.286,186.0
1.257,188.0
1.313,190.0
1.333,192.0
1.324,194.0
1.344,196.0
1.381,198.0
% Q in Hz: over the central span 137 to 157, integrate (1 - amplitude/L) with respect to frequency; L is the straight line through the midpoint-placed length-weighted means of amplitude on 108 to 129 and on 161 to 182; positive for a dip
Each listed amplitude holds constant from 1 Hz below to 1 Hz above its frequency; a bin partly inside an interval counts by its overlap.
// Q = 1.9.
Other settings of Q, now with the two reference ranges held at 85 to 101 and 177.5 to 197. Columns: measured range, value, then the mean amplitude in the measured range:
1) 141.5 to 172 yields 1.14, 1.25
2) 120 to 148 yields -2.38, 1.42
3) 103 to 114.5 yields -1.70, 1.53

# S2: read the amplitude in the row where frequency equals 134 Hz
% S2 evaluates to 1.342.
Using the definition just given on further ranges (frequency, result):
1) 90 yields 1.317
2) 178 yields 1.191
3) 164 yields 1.213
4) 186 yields 1.286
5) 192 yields 1.333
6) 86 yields 1.468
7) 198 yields 1.381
